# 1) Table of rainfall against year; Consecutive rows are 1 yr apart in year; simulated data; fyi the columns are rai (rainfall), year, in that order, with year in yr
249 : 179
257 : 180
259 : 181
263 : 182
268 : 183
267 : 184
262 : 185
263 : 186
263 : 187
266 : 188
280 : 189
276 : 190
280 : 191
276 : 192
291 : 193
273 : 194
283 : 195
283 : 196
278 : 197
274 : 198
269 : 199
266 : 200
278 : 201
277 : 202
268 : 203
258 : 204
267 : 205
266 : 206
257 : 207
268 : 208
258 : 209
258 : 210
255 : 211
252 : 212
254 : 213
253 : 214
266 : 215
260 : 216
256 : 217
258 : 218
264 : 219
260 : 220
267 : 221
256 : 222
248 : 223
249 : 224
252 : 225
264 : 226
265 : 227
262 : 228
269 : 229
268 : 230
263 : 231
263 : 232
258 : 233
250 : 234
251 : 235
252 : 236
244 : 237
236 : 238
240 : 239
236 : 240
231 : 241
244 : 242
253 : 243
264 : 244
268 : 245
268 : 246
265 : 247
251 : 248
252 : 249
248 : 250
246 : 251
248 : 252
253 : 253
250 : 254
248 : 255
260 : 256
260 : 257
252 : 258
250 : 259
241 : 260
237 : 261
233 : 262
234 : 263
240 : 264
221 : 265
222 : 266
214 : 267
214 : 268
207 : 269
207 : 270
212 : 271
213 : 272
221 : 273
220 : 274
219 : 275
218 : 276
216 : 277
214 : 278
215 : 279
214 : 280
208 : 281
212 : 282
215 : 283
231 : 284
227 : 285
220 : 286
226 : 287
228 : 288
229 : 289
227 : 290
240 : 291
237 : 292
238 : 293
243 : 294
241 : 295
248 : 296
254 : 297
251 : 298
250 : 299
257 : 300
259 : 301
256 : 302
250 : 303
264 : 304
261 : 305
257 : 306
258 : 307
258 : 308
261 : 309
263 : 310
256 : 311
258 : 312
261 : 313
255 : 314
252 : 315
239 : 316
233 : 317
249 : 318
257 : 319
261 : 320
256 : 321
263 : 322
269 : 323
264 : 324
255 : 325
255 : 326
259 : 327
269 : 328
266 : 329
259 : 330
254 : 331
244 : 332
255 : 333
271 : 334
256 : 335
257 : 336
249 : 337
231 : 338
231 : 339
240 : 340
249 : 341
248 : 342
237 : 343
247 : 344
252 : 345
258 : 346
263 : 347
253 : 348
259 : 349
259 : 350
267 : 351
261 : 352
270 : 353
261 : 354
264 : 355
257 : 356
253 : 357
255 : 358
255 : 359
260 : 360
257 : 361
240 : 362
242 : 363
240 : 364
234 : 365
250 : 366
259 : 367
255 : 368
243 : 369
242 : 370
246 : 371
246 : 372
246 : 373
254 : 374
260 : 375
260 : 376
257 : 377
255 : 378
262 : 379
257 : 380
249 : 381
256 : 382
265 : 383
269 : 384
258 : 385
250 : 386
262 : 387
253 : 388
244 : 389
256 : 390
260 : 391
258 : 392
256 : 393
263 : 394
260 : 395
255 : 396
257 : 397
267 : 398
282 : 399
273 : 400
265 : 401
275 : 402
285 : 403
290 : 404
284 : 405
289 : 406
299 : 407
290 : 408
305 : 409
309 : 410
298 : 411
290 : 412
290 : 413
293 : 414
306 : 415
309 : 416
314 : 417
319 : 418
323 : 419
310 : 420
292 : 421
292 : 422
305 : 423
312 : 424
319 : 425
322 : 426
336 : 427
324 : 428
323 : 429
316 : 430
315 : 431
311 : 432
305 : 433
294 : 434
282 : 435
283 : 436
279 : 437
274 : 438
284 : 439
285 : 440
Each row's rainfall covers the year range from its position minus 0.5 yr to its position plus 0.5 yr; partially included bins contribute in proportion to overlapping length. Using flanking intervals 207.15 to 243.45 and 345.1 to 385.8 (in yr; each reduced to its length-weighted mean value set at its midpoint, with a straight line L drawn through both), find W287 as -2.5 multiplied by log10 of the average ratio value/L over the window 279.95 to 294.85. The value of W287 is 0.13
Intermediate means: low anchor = 255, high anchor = 255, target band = 227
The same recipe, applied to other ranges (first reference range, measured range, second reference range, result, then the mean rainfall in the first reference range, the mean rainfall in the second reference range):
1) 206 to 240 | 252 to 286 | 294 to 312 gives 0.128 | 257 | 255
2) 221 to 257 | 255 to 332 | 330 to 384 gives 0.054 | 254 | 253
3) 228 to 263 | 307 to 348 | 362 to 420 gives 0.031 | 251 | 269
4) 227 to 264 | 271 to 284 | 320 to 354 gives 0.171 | 251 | 256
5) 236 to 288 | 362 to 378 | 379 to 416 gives 0.069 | 234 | 273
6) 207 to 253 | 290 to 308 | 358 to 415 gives 0.038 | 255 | 264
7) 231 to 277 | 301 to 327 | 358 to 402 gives -0.039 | 240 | 256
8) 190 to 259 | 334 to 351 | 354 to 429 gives 0.078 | 260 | 273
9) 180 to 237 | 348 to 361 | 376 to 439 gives 0.078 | 264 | 284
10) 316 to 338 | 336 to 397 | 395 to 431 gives 0.089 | 256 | 297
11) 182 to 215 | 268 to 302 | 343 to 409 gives 0.159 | 268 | 260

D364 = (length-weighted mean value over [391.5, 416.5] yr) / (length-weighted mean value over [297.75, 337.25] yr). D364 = 1.10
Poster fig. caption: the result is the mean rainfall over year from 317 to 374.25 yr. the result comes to 253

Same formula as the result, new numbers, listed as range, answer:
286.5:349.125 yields 251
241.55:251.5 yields 256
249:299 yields 231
